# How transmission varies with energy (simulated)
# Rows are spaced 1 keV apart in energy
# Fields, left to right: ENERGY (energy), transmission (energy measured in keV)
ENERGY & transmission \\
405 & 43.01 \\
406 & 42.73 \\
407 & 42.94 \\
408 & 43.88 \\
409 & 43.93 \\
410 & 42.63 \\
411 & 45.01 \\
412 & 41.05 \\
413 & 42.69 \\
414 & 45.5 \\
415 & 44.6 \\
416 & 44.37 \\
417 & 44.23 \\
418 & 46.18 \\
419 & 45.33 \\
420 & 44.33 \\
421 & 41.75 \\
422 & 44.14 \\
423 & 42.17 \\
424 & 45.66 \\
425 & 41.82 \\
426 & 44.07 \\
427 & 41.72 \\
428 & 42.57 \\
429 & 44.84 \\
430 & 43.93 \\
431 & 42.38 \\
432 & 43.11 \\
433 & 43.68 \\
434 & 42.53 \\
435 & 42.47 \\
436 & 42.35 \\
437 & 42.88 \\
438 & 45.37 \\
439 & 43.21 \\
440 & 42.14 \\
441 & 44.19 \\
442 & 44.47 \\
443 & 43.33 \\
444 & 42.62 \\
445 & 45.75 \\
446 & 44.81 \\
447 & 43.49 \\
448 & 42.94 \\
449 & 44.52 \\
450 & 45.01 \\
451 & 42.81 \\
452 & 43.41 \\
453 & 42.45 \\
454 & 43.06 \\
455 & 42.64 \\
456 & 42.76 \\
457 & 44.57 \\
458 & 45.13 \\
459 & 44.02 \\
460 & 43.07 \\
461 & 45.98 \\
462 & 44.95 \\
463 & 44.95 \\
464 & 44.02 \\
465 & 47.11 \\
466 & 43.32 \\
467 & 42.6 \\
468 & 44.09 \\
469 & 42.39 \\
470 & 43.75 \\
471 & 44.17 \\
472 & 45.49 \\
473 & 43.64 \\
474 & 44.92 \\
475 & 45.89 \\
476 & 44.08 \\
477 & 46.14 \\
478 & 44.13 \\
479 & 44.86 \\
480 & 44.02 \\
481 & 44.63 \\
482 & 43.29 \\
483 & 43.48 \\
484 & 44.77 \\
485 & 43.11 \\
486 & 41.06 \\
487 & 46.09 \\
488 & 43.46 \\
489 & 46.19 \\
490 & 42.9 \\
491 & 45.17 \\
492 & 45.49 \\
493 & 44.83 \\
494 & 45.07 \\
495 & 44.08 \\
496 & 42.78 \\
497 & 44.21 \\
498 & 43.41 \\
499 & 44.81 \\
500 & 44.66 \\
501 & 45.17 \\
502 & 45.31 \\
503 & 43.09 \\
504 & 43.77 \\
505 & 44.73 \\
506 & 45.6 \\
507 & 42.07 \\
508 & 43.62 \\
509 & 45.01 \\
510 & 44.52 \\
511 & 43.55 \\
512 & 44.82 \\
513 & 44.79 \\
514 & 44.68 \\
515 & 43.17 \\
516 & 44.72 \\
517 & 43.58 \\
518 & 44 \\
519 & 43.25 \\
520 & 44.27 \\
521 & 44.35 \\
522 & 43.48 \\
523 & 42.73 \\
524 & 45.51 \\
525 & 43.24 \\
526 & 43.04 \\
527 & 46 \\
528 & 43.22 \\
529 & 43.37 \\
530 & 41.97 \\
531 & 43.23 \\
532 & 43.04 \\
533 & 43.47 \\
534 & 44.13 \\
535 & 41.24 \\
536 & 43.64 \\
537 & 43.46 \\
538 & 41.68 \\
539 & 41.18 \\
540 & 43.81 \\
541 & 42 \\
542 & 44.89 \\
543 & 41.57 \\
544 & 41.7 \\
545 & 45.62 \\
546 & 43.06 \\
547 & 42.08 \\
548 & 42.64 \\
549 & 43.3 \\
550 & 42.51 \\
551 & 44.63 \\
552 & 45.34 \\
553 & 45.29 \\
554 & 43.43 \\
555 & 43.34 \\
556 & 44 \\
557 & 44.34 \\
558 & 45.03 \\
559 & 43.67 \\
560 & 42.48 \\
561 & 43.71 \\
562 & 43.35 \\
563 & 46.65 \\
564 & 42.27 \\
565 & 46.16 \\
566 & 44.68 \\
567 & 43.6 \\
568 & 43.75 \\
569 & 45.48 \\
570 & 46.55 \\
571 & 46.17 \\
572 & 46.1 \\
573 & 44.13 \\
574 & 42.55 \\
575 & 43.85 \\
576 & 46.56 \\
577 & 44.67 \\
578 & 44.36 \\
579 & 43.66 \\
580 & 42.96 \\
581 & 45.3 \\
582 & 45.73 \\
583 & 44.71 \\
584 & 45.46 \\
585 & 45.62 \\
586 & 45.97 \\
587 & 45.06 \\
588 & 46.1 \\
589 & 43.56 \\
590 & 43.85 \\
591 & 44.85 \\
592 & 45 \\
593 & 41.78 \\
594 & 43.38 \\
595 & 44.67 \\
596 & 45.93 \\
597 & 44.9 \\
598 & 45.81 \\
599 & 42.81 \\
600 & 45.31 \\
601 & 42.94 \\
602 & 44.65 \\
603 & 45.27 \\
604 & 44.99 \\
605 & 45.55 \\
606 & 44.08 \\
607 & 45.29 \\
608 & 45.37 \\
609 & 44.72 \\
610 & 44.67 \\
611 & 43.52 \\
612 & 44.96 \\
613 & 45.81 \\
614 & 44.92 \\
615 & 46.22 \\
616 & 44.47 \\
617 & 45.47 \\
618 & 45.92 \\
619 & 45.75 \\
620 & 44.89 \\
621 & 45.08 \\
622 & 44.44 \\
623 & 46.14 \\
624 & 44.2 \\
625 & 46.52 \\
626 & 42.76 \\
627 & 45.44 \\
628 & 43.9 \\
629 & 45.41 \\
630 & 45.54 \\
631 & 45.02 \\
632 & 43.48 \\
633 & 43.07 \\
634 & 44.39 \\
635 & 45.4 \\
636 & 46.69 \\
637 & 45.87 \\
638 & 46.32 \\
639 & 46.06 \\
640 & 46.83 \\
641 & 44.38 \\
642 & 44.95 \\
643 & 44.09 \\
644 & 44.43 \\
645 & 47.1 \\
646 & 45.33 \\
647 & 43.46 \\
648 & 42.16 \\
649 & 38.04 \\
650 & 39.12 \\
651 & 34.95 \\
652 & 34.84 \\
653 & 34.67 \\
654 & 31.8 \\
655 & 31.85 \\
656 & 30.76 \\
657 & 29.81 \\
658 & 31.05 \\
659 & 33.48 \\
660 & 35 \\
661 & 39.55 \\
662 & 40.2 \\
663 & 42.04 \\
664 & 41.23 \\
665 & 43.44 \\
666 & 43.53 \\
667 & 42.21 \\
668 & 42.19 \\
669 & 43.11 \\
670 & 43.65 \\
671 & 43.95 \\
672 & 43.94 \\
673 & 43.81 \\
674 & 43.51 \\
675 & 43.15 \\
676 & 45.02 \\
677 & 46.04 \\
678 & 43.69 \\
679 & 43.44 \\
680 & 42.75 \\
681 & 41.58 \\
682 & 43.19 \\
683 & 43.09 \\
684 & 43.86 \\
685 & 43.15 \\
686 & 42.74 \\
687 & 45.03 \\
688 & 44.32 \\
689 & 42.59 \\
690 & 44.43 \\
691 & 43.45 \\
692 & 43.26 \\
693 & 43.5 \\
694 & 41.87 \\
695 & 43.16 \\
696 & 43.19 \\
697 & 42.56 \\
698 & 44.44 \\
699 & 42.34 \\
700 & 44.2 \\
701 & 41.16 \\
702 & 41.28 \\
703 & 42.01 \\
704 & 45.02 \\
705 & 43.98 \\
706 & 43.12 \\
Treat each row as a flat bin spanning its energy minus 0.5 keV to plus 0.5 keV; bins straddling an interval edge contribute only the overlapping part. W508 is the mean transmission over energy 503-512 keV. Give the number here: 44.1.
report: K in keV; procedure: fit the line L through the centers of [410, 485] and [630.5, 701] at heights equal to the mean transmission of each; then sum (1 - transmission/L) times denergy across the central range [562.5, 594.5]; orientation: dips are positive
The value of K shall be -1.5 keV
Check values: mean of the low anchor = 43.9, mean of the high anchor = 42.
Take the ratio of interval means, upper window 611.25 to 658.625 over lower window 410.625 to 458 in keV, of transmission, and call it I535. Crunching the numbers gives 0.98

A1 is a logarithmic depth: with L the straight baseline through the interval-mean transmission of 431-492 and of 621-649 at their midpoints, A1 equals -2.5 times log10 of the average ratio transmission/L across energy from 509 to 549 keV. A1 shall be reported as 0.02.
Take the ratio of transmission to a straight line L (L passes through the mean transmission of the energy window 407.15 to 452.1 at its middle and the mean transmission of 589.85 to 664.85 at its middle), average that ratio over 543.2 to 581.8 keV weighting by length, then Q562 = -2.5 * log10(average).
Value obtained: -0.03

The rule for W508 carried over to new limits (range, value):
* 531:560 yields 43.3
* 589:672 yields 42.9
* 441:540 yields 44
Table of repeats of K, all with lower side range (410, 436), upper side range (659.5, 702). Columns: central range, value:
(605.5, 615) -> -0.4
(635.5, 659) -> 1.6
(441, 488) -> -0.7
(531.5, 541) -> 0.1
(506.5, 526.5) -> -0.3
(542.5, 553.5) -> 0.0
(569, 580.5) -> -0.4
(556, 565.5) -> -0.2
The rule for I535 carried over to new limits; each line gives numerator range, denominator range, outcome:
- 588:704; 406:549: 0.98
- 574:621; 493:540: 1.02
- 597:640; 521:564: 1.04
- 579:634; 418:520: 1.02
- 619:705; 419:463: 0.97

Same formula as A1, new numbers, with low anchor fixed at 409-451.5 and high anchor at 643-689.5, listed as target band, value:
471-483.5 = -0.036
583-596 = -0.073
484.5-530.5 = -0.034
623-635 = -0.084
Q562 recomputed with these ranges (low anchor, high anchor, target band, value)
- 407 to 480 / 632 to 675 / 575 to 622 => -0.08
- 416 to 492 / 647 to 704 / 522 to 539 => -0.01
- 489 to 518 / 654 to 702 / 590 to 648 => -0.06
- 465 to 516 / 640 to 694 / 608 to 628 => -0.07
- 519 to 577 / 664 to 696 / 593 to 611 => -0.02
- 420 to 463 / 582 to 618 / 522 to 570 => 0.02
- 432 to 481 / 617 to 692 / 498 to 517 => -0.02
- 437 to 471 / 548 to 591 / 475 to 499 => -0.01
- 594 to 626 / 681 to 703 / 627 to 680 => 0.06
